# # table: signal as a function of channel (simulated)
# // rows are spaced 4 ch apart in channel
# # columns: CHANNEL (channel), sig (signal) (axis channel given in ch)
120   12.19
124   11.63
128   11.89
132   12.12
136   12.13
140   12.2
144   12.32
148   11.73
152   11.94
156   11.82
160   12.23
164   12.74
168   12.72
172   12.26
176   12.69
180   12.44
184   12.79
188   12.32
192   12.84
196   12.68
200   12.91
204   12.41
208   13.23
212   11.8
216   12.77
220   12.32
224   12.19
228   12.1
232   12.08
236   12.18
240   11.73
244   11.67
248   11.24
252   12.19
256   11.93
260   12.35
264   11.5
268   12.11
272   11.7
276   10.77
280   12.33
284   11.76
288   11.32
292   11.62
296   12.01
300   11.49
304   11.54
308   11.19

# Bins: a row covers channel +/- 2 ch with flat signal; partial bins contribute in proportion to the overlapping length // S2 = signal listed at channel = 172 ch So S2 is 12.26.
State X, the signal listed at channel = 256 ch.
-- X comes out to 11.93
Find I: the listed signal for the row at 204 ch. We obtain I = 12.41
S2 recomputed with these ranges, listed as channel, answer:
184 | 12.79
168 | 12.72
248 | 11.24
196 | 12.68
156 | 11.82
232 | 12.08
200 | 12.91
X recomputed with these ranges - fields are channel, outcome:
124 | 11.63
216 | 12.77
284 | 11.76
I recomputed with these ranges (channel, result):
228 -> 12.1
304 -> 11.54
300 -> 11.49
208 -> 13.23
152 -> 11.94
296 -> 12.01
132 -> 12.12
